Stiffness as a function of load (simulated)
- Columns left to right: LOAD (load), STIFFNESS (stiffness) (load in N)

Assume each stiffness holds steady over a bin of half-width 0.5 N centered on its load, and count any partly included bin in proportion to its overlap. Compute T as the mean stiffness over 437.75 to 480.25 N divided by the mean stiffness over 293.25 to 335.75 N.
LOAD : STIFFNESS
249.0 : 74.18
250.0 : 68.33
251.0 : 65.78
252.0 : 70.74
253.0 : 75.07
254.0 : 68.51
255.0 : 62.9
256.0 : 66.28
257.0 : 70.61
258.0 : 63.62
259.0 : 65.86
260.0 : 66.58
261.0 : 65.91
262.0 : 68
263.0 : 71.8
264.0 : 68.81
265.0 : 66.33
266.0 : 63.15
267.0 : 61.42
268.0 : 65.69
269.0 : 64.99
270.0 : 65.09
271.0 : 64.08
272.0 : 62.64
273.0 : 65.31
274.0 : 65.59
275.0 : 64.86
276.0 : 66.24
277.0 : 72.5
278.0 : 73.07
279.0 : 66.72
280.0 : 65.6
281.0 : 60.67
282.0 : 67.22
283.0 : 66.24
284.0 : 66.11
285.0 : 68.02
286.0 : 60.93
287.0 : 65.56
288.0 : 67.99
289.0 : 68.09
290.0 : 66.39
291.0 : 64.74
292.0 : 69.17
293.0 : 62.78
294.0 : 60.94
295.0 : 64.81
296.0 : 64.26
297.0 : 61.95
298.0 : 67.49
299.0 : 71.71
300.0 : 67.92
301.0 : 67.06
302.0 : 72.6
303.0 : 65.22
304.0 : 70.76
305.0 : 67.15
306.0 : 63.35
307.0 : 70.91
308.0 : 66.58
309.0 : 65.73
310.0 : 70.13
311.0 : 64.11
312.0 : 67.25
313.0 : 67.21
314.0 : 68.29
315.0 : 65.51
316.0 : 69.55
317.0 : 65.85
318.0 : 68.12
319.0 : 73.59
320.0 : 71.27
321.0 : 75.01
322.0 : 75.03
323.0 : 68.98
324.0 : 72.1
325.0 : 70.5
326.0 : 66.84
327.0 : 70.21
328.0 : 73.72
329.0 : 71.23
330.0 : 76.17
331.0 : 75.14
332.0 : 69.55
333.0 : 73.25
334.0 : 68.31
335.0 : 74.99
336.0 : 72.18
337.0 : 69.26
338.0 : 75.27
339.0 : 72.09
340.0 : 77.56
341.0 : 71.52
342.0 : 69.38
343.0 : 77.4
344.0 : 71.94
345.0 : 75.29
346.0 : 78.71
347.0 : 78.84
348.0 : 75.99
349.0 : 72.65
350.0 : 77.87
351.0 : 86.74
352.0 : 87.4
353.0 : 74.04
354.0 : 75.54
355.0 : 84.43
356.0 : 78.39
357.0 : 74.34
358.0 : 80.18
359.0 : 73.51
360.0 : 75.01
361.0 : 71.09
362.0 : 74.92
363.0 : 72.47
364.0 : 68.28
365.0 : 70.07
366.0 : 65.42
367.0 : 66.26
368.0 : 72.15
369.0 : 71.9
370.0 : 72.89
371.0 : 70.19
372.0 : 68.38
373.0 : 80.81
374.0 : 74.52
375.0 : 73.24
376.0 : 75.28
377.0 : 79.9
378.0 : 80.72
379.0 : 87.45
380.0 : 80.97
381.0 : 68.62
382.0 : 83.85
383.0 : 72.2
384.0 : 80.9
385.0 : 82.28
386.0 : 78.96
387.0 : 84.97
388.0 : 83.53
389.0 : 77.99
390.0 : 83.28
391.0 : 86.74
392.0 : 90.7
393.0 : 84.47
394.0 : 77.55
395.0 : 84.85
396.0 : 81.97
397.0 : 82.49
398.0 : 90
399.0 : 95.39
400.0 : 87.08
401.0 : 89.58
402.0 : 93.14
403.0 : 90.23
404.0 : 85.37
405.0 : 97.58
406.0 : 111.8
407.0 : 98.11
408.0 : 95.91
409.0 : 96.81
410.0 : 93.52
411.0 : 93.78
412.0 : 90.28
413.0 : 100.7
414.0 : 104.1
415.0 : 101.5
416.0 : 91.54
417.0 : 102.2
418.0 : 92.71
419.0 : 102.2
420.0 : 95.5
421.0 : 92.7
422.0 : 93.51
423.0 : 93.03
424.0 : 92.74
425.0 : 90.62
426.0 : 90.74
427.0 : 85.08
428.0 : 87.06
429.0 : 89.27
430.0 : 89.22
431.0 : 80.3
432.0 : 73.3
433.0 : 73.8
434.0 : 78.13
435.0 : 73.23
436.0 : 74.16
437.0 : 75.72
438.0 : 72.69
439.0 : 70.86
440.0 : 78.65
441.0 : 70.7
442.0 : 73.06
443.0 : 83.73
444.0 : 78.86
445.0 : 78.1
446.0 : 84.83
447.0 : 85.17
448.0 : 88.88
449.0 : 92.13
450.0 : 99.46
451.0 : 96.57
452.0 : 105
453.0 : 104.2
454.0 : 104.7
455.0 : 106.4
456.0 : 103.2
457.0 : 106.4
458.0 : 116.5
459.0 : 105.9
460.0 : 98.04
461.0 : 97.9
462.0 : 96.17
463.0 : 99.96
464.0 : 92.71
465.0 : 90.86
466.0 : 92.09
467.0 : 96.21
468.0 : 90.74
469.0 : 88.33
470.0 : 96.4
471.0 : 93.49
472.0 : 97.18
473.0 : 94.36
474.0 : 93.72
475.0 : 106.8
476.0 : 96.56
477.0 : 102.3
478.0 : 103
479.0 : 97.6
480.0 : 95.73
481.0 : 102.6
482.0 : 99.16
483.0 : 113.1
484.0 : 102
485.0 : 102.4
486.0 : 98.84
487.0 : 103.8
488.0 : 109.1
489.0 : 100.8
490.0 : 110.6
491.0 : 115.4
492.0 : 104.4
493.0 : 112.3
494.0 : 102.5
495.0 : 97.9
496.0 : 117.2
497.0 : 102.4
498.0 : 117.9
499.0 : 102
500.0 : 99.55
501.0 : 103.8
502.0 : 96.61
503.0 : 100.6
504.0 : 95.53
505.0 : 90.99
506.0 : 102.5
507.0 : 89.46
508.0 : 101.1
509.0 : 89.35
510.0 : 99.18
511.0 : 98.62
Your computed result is 1.4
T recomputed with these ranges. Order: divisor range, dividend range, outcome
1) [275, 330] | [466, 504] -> 1.50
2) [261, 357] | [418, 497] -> 1.35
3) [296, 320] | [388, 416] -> 1.35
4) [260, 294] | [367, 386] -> 1.15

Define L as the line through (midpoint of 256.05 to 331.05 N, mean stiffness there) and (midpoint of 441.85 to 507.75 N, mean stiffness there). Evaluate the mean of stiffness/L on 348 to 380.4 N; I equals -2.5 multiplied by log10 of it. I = 0.06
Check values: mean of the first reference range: 67.4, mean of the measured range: 75.5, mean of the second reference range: 99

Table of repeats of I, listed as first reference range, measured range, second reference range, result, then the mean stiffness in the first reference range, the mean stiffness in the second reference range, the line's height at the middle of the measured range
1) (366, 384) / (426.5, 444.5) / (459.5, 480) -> 0.135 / 75.1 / 96.2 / 88.6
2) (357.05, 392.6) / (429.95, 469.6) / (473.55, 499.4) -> 0.073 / 76.6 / 104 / 95.2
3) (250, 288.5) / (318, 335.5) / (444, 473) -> 0.053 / 66.5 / 96.3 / 75.6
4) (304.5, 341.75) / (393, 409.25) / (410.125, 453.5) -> -0.100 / 70.4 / 87.7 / 82.8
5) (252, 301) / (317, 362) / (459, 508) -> 0.035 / 66.3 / 100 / 76.7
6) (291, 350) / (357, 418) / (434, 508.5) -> -0.017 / 70.2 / 96.4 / 81.8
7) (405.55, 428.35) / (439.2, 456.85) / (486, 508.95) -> 0.095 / 95.5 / 103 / 98.4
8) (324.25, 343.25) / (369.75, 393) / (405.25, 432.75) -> 0.066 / 72.3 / 93.5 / 84.1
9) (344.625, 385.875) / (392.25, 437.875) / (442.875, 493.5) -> -0.035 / 76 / 98.8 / 87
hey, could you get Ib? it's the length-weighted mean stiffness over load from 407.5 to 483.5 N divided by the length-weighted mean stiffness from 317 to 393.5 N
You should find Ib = 1.23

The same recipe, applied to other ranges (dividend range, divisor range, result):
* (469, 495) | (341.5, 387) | 1.34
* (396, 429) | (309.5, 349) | 1.31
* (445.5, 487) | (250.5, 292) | 1.48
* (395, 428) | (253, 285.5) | 1.41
